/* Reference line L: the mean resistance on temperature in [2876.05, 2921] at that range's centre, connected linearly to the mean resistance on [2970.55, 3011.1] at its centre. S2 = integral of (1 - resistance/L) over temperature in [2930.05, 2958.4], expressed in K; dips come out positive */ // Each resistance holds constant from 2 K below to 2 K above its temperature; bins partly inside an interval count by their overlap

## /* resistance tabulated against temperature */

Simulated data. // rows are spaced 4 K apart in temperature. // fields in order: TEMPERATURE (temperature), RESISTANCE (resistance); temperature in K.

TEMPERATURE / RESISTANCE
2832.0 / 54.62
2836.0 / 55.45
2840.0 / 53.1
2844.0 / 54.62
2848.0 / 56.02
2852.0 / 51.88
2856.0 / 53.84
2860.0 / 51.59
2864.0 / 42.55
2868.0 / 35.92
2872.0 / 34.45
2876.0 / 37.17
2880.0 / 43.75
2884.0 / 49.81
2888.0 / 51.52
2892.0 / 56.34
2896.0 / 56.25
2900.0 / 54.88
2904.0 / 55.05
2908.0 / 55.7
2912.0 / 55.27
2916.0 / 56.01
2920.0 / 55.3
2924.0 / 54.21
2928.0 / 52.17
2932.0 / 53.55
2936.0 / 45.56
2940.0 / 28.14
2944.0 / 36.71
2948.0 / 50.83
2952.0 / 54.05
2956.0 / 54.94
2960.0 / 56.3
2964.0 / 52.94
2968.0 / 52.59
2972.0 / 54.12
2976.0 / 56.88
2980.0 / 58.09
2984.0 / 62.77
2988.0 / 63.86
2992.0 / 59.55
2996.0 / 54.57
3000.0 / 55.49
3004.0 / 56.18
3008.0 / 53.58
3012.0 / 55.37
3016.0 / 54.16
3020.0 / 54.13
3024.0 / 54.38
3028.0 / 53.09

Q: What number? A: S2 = 4.5 K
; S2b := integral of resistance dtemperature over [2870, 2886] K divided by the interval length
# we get 41.3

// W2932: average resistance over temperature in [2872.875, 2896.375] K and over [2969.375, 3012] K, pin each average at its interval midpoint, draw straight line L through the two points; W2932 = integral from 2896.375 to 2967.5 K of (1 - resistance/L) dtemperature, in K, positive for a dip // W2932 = 0.81 K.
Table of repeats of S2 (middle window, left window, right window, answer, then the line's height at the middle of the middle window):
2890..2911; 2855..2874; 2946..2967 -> -3.71 K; 47.3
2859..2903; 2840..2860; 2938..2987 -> 5.25 K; 53.2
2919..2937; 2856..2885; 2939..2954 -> -3.80 K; 43.2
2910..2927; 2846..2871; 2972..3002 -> -0.68 K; 52.9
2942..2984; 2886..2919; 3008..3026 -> 1.17 K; 54.7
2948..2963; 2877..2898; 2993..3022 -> -0.34 K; 53.2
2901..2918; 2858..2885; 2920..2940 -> -3.16 K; 46.8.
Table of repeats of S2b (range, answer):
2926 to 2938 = 50.4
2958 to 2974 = 54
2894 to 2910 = 55.5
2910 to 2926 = 55.2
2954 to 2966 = 54.7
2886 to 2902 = 54.7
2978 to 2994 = 61.1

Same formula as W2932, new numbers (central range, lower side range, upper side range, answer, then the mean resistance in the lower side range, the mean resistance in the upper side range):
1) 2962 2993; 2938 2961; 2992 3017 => -4.0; 46.4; 55.3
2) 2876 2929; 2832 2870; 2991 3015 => -0.6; 50.8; 55.6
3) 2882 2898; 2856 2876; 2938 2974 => -3.5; 42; 49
